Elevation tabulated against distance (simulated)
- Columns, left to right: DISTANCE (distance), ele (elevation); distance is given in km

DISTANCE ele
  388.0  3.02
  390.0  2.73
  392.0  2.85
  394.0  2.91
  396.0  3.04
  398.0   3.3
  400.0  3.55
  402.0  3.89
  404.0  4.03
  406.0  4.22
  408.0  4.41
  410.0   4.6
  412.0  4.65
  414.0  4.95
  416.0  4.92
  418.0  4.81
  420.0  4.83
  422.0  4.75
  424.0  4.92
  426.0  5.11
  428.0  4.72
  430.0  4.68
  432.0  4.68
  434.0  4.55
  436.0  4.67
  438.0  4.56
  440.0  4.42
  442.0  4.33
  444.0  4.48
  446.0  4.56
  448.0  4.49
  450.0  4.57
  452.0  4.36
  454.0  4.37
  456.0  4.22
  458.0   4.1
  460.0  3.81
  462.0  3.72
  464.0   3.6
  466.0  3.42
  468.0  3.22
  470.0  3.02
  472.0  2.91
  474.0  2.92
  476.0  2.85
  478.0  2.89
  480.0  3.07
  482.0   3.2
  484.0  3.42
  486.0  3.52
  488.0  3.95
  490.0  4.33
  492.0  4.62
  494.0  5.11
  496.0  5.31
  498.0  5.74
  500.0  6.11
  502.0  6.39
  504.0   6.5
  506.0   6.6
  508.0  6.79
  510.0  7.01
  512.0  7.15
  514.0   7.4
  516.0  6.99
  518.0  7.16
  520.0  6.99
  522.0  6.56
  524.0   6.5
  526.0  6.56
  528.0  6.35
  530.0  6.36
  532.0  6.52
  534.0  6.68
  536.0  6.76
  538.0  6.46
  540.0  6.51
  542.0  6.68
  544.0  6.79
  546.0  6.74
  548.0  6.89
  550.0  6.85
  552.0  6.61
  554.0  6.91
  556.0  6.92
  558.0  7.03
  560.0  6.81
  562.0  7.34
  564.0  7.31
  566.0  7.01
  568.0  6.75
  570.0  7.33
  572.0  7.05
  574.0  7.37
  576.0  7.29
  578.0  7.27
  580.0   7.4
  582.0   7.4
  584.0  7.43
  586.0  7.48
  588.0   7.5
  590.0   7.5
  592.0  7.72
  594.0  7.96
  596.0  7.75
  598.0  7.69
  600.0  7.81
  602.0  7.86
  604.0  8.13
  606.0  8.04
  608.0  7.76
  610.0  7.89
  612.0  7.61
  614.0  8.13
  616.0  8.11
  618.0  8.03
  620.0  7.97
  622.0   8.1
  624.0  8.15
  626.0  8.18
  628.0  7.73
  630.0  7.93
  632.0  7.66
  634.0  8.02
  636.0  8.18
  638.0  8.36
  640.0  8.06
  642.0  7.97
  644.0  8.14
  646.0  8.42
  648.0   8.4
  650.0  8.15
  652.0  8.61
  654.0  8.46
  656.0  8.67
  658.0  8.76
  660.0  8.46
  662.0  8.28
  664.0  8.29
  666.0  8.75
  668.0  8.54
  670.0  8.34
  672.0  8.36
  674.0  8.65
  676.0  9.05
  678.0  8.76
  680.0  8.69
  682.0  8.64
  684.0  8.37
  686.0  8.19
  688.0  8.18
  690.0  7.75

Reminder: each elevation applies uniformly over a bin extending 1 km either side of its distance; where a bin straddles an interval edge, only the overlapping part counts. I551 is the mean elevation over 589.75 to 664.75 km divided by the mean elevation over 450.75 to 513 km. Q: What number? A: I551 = 1.81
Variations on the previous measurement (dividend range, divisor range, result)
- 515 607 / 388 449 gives 1.67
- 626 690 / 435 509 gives 1.93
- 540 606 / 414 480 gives 1.74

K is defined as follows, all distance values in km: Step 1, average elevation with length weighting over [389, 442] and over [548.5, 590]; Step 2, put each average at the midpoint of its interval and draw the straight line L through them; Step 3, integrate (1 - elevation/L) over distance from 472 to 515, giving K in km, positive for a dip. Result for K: 6.3 km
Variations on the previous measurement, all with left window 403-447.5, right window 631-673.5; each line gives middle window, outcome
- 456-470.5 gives 4.5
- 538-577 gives -0.9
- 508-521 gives -2.2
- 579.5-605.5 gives -1.1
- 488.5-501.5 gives 1.3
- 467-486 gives 8.3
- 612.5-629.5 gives -0.5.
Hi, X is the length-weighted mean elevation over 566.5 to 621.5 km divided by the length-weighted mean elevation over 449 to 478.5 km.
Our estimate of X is 2.1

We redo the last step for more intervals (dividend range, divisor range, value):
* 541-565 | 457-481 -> 2.10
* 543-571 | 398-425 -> 1.56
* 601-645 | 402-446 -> 1.73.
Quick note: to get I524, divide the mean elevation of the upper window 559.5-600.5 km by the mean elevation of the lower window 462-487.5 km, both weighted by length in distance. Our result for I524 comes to 2.30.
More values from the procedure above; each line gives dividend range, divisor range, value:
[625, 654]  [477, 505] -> 1.78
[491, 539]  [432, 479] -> 1.64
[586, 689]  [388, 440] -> 1.93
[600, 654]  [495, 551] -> 1.22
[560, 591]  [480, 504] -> 1.55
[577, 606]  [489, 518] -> 1.24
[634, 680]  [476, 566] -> 1.39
